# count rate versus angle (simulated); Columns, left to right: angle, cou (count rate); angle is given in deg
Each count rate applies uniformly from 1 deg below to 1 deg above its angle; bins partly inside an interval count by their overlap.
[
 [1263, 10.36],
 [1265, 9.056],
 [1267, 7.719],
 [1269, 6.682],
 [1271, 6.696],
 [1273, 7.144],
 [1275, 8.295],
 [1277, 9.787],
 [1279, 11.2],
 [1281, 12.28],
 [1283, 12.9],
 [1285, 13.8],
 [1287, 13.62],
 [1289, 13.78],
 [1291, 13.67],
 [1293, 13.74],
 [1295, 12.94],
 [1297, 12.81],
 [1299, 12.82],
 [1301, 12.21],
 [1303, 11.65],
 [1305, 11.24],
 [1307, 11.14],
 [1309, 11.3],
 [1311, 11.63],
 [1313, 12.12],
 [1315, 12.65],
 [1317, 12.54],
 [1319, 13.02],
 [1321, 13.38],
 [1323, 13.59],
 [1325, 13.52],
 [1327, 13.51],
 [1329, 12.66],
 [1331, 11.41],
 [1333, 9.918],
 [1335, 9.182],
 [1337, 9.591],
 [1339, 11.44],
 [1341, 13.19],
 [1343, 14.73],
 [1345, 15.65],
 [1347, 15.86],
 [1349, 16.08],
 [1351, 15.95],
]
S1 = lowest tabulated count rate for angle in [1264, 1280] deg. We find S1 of 6.682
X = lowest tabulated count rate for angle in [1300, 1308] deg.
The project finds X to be 11.14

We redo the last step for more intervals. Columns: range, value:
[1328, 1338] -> 9.182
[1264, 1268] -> 7.719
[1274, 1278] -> 8.295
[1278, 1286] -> 11.2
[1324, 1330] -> 12.66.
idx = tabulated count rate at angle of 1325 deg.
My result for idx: 13.52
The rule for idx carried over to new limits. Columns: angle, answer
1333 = 9.918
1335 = 9.182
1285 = 13.8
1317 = 12.54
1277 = 9.787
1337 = 9.591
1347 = 15.86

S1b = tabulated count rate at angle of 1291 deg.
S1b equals 13.67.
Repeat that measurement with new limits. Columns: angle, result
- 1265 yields 9.056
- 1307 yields 11.14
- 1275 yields 8.295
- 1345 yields 15.65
